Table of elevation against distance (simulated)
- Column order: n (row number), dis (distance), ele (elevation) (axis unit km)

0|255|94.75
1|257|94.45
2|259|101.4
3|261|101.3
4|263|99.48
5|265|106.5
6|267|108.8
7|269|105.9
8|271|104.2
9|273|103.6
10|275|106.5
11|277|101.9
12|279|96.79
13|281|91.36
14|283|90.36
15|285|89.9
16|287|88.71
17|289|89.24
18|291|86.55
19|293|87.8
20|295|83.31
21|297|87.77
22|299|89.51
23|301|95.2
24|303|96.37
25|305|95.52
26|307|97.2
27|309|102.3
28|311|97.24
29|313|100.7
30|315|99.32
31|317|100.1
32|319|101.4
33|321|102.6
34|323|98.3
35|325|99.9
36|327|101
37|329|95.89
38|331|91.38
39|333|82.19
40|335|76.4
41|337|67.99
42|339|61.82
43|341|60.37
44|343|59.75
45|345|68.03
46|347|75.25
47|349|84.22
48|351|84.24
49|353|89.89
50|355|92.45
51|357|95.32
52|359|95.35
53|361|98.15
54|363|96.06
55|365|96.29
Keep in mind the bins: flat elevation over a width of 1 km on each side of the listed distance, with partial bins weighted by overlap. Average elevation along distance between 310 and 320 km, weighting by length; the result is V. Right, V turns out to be 99.8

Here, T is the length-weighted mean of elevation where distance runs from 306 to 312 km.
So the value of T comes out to 98.9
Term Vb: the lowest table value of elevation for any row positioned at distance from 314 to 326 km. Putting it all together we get 98.3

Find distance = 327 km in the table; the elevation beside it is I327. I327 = 101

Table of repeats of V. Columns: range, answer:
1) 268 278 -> 104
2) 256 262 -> 99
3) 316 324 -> 101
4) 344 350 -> 75.8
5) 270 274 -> 104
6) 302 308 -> 96.4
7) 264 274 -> 106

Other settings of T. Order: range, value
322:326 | 99.1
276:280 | 99.3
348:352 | 84.2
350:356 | 88.9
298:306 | 94.2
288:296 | 86.7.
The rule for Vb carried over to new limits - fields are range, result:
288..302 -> 83.31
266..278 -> 101.9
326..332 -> 91.38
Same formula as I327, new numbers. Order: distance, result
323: 98.3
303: 96.37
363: 96.06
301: 95.2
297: 87.77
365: 96.29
